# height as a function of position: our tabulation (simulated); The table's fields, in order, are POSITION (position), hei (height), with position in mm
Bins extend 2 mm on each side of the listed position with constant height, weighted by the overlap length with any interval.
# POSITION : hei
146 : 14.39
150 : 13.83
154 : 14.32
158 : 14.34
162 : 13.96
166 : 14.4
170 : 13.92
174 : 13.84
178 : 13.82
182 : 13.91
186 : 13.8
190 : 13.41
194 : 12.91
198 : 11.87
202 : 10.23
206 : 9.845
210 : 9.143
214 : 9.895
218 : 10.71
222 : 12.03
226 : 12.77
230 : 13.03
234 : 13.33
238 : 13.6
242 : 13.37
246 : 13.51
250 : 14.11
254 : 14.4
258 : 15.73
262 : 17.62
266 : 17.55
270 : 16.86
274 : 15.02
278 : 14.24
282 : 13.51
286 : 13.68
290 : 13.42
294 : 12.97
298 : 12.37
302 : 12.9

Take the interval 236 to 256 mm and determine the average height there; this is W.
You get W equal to 13.8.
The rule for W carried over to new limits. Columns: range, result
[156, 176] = 14.1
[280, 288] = 13.6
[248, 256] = 14.3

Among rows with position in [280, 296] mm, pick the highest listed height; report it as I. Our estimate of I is 13.68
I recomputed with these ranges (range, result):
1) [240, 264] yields 17.62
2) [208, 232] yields 13.03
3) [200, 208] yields 10.23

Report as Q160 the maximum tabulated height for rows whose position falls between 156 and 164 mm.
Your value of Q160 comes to 14.34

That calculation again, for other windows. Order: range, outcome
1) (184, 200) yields 13.8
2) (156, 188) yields 14.4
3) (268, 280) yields 16.86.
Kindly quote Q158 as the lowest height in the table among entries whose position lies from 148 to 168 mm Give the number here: 13.83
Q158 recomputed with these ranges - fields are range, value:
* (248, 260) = 14.11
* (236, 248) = 13.37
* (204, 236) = 9.143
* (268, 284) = 13.51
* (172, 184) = 13.82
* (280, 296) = 12.97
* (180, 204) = 10.23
